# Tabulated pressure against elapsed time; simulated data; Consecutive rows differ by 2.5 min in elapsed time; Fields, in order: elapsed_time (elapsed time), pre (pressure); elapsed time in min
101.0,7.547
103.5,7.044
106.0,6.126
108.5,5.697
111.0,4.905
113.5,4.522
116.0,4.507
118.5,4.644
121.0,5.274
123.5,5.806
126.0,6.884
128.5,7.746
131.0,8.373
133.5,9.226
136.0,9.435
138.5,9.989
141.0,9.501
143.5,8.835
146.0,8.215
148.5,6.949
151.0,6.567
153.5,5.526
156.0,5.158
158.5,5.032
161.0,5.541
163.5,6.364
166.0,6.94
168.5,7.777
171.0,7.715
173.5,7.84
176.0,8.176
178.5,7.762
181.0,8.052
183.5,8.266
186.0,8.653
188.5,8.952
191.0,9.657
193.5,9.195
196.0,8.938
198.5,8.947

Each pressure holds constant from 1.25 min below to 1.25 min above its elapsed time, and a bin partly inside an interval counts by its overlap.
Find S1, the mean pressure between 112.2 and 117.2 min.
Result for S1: 4.52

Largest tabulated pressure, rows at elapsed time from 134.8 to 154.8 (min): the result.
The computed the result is 9.989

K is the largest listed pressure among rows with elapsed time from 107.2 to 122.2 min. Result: 5.697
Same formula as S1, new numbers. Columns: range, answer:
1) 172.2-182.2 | 7.96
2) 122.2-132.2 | 7.19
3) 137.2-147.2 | 9.14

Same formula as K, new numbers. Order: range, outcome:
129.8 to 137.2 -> 9.435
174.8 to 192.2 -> 9.657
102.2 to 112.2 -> 7.044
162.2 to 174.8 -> 7.84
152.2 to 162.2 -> 5.541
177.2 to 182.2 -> 8.052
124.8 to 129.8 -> 7.746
